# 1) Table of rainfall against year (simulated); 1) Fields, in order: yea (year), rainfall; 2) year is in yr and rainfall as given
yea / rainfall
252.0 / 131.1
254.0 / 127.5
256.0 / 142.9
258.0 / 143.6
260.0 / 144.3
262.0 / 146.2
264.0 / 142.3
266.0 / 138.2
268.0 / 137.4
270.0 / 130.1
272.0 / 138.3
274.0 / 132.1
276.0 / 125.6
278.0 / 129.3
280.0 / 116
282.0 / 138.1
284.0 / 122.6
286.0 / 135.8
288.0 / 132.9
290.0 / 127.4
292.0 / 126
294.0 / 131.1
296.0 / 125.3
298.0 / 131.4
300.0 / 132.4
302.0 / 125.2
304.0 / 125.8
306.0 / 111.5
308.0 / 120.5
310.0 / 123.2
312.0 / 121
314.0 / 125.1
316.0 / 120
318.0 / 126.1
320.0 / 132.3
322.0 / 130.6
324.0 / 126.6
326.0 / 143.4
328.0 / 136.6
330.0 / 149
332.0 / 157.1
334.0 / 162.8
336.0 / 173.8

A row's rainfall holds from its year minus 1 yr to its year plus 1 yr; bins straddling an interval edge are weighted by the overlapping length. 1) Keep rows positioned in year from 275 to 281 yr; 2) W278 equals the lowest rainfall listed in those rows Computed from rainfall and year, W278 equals 116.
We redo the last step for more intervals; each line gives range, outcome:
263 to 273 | 130.1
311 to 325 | 120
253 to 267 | 127.5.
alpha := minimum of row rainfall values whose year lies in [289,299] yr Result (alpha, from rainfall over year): 125.3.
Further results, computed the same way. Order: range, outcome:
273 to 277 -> 125.6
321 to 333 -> 126.6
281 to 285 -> 122.6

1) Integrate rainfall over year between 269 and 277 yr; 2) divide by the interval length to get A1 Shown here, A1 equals 132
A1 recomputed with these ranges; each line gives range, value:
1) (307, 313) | 122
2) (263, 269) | 139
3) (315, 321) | 126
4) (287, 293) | 129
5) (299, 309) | 123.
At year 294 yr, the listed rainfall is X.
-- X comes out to 131.1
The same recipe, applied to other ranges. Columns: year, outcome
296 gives 125.3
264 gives 142.3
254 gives 127.5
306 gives 111.5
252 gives 131.1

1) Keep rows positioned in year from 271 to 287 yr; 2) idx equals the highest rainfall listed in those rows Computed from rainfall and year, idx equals 138.3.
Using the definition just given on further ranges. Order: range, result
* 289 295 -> 131.1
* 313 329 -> 143.4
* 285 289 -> 135.8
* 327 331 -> 149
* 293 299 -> 131.4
